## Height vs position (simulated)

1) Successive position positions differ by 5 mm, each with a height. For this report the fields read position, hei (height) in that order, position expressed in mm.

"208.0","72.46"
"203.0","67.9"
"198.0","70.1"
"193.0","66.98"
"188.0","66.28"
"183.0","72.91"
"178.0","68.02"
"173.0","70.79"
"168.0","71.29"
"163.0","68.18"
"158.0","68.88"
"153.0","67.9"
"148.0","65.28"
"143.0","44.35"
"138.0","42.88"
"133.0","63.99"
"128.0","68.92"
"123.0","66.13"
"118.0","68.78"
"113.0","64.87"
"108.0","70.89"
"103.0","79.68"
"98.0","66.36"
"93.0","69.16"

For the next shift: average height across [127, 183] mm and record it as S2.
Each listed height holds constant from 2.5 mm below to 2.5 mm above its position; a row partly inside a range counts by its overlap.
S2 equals 64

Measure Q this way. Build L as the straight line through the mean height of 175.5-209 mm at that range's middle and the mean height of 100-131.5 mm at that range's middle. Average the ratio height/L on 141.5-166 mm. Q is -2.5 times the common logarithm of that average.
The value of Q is 0.09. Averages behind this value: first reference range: 69.6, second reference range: 69.1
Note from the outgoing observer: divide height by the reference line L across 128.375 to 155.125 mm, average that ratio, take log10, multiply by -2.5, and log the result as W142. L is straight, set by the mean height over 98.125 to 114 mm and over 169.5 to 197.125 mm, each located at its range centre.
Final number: 0.22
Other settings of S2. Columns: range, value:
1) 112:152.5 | 60.9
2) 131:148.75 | 52.7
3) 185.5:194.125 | 66.6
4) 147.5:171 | 68.6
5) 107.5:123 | 67.5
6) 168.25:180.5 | 69.8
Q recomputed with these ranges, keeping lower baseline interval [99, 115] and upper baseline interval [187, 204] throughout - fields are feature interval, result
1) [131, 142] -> 0.334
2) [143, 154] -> 0.140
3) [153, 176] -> -0.005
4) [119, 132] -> 0.055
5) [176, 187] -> -0.024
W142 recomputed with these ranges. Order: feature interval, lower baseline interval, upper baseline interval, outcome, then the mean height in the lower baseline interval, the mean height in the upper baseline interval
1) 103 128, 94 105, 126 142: -0.06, 72.2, 56.9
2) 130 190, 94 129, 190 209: 0.08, 69.4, 69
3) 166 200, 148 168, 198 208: -0.01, 68.3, 69.6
